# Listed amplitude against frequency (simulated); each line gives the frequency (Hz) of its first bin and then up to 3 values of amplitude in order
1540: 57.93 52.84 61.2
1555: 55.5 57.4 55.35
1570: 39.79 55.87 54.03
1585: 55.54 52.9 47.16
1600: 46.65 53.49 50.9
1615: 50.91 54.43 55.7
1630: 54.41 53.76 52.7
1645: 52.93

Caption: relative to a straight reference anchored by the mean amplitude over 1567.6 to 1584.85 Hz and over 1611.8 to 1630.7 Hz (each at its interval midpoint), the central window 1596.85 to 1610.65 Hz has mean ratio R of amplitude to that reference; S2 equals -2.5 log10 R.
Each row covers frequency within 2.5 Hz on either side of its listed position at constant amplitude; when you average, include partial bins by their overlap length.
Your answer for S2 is 0.05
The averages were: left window 50.7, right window 53.7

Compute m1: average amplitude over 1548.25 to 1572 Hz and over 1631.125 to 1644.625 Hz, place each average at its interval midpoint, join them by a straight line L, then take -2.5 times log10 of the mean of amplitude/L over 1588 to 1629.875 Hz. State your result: 0.04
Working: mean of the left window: 53.9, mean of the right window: 53.3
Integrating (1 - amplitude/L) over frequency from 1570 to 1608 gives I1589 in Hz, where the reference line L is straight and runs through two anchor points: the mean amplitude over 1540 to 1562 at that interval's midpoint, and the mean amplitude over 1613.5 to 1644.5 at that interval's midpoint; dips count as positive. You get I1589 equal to 2.7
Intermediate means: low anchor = 56.9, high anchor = 53.7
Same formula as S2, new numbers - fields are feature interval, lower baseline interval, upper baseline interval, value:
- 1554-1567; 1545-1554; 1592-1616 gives 0.002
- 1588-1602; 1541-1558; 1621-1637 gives 0.139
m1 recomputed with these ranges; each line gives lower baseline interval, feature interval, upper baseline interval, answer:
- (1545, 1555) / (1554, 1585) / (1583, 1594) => 0.047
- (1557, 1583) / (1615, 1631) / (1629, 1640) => -0.015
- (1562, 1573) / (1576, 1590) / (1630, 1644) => -0.106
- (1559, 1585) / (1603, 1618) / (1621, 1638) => 0.043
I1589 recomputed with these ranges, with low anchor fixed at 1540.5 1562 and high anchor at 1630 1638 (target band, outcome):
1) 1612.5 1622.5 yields 0.33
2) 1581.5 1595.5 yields 0.71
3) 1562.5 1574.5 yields 1.55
